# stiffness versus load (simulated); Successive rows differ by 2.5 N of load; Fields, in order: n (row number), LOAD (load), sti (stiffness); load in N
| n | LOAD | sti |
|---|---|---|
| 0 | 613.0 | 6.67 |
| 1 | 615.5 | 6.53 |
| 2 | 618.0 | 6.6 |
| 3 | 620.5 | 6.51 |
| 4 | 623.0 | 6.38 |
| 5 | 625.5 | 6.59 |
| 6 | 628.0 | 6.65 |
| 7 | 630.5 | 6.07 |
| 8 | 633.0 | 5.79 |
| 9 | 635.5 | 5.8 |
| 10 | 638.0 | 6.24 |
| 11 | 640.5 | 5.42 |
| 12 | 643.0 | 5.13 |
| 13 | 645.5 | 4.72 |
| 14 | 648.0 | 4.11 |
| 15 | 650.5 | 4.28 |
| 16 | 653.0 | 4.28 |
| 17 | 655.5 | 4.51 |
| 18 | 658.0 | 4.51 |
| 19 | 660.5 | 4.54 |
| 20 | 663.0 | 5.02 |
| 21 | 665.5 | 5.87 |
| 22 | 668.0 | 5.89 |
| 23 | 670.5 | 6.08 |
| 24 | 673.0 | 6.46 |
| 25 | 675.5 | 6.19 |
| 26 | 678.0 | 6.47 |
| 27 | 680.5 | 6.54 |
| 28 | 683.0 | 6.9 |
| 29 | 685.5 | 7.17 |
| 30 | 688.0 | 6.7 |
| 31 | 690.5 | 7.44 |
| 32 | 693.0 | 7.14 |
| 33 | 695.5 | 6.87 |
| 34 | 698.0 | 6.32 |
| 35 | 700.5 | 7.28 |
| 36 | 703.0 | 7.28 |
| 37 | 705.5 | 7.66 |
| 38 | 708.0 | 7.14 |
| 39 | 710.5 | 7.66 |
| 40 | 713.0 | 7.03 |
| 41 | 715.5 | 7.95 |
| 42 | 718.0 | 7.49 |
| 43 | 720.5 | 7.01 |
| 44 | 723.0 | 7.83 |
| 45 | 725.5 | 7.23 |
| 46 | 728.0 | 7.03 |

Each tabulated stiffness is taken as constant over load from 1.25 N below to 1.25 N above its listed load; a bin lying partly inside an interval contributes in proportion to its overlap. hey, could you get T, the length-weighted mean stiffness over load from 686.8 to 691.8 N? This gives 7.07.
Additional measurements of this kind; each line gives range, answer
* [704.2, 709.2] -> 7.4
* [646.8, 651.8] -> 4.2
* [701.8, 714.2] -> 7.36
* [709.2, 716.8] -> 7.54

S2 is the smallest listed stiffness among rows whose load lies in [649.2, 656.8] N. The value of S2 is 4.28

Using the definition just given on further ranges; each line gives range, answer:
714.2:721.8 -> 7.01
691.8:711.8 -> 6.32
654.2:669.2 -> 4.51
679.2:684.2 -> 6.54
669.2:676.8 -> 6.08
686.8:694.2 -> 6.7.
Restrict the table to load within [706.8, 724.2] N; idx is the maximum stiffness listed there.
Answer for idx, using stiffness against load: 7.95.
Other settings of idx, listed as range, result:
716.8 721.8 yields 7.49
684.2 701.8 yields 7.44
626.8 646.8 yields 6.65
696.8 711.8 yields 7.66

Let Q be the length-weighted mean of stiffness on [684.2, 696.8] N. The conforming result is 7.06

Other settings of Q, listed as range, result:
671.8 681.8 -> 6.42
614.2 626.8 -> 6.52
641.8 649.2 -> 4.65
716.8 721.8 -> 7.25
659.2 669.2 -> 5.32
